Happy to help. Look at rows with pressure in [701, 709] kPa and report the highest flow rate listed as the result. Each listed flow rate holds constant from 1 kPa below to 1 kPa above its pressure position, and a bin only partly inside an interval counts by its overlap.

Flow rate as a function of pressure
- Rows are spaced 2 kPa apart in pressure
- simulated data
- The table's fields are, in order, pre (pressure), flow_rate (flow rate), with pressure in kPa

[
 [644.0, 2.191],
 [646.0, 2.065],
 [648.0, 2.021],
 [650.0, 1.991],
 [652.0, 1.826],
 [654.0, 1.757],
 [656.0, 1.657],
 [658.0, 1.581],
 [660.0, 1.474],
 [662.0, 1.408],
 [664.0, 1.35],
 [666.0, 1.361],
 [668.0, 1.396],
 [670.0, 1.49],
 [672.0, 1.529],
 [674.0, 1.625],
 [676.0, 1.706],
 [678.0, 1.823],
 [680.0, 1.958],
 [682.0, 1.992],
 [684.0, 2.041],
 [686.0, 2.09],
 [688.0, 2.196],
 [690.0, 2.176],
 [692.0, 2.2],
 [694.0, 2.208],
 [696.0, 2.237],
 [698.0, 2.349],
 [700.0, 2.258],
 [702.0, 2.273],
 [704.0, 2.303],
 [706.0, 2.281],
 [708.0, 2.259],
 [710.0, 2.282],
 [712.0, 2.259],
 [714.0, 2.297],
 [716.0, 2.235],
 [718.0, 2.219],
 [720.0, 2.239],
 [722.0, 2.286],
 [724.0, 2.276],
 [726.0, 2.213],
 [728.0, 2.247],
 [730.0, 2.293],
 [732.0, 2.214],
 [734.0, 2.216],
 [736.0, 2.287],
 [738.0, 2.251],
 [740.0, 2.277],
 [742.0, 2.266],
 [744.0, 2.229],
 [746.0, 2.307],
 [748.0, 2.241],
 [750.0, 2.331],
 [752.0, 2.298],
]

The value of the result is 2.303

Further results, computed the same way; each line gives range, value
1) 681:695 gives 2.208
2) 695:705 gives 2.349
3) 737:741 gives 2.277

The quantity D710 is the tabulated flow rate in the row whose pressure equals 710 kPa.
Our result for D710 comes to 2.282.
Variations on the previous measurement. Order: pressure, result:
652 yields 1.826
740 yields 2.277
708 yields 2.259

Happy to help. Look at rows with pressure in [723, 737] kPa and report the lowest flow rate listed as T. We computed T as 2.213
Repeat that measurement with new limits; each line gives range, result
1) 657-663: 1.408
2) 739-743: 2.266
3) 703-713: 2.259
